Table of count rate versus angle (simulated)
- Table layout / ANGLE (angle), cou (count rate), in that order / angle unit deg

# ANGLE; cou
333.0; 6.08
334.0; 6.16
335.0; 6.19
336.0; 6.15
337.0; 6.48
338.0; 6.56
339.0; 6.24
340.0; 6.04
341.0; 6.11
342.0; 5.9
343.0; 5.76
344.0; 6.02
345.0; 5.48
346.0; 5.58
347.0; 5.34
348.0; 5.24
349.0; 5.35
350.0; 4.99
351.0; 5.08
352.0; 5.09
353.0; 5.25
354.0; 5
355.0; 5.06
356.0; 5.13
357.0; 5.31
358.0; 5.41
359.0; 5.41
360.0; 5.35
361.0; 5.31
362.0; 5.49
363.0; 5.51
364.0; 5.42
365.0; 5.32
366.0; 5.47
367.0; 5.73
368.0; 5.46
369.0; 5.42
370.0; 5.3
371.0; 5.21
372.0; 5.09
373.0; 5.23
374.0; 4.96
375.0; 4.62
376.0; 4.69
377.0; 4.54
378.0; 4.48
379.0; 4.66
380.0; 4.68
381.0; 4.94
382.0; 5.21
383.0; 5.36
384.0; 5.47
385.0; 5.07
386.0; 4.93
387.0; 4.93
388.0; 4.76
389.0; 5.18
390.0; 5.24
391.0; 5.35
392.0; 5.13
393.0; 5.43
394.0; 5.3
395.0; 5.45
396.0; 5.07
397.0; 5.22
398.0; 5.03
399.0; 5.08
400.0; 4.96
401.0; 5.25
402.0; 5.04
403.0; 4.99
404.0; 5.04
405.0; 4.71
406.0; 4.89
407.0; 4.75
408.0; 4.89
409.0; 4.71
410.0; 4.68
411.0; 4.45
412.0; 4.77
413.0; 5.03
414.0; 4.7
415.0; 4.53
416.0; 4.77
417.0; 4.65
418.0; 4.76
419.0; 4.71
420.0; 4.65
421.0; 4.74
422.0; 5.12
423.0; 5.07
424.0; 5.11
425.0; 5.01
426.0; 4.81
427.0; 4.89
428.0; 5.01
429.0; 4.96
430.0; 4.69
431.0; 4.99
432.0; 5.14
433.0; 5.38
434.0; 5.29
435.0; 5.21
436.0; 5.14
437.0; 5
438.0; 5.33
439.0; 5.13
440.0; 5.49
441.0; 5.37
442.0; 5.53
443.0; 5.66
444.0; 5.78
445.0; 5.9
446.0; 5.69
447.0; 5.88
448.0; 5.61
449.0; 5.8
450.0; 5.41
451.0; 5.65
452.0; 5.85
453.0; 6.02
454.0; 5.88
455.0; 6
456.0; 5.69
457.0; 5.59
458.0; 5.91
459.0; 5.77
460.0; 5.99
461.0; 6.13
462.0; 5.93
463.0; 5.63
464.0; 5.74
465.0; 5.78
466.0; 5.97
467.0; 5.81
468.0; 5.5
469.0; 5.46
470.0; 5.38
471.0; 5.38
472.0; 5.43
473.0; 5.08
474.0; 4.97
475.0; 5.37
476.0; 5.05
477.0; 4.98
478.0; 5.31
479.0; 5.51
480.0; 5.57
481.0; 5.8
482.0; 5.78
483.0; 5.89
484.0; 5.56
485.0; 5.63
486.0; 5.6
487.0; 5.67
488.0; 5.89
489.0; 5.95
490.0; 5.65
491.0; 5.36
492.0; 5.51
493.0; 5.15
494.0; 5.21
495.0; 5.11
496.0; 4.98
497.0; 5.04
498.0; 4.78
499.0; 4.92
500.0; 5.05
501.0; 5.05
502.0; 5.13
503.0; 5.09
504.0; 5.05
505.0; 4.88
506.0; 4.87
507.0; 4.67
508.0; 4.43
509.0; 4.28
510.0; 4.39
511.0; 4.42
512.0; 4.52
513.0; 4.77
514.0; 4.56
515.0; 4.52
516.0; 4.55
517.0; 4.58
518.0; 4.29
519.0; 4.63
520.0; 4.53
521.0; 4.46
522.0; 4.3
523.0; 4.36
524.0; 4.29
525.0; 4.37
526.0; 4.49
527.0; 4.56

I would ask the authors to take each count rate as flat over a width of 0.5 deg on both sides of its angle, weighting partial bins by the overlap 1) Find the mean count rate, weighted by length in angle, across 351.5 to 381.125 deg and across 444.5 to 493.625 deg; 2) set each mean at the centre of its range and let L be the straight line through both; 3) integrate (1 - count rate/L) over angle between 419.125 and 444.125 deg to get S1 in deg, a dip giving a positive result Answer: 1.5 deg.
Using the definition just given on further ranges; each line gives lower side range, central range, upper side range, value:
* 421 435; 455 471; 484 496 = -1.4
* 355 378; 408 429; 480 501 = 1.9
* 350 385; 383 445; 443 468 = 5.1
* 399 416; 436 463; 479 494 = -2.2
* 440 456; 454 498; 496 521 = -2.5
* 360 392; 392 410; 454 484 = 0.7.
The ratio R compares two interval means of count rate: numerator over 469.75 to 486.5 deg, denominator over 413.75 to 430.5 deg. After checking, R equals 1.1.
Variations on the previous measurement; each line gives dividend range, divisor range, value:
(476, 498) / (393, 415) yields 1.10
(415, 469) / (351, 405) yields 1.05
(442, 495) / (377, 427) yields 1.14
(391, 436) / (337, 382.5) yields 0.93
